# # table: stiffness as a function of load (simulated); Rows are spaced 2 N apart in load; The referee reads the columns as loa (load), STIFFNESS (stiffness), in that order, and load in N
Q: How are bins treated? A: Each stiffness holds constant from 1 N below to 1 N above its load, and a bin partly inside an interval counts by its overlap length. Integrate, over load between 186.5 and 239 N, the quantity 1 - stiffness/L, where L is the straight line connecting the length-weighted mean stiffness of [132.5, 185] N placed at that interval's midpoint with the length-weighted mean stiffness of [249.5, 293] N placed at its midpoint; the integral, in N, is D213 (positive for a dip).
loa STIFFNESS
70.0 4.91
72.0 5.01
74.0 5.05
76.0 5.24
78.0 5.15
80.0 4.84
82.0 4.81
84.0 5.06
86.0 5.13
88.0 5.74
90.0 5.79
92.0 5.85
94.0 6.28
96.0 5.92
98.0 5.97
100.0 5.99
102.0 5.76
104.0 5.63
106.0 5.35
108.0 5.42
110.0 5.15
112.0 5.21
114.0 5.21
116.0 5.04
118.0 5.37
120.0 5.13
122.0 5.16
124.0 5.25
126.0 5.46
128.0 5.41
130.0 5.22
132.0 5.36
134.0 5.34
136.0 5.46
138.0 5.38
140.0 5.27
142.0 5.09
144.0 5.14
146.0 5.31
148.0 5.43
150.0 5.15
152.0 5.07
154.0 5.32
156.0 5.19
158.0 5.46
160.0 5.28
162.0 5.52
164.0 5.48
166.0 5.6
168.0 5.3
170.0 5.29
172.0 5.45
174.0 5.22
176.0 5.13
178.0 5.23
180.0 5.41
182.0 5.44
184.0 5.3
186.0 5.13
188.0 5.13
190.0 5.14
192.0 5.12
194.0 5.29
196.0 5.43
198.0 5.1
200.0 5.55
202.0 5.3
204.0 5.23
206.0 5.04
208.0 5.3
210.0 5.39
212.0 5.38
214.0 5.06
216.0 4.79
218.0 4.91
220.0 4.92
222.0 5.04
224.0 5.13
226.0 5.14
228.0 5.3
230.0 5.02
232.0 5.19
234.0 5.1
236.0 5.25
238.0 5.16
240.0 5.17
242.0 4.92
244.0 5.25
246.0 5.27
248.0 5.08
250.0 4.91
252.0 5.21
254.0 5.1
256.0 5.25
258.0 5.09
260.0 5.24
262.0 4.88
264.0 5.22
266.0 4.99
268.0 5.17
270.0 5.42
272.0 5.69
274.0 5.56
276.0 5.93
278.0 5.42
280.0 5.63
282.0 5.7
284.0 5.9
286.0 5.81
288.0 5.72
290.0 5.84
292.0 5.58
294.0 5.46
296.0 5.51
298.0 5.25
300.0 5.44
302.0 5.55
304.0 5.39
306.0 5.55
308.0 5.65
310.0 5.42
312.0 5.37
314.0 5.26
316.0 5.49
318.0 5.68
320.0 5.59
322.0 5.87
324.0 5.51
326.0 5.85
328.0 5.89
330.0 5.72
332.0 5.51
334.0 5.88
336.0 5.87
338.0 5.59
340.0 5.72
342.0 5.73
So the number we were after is 2.0 N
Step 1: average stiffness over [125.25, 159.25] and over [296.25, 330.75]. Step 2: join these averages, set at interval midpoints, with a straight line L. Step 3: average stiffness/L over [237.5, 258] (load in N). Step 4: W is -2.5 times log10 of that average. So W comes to 0.067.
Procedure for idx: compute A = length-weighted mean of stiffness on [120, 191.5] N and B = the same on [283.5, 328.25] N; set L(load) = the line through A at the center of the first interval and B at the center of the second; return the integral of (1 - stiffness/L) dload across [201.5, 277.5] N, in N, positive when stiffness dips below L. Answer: 3.8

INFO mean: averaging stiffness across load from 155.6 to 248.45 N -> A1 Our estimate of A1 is 5.23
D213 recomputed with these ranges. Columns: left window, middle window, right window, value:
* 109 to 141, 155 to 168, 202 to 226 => -0.5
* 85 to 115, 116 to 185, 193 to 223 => 1.4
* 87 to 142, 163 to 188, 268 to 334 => 0.9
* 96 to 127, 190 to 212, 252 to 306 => 0.7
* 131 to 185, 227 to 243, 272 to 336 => 1.0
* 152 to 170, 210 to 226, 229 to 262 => 0.5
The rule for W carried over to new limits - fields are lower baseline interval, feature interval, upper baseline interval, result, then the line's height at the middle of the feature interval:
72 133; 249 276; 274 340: 0.067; 5.57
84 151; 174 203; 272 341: 0.048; 5.5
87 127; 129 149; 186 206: 0.026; 5.43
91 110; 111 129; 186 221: 0.080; 5.65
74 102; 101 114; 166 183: 0.013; 5.47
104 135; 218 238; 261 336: 0.069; 5.45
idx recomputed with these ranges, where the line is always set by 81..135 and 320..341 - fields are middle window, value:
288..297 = 0.12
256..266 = 0.95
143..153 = 0.50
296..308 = 0.50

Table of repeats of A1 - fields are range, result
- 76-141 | 5.41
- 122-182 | 5.32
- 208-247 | 5.13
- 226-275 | 5.18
